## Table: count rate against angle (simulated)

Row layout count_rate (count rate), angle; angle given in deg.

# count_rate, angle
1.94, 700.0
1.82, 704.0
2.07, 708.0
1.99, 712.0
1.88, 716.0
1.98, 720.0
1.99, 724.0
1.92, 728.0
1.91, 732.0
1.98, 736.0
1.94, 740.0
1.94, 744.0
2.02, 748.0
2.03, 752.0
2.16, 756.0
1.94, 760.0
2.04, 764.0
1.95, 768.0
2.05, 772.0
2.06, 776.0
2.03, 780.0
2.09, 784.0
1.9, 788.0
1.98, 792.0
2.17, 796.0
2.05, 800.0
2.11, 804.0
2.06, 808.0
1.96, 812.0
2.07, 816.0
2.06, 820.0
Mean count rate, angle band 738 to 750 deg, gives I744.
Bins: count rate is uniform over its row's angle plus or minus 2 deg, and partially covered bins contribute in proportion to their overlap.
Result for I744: 1.97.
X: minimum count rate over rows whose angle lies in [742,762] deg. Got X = 1.94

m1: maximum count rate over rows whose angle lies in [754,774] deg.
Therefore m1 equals 2.16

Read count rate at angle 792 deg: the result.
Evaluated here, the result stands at 1.98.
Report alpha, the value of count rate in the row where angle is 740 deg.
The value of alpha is 1.94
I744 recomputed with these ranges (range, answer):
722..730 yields 1.96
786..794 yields 1.94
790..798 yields 2.08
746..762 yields 2.04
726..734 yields 1.92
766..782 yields 2.02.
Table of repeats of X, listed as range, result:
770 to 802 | 1.9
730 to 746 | 1.91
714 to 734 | 1.88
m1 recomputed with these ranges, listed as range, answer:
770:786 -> 2.09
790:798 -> 2.17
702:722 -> 2.07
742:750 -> 2.02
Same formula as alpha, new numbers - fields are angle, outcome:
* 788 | 1.9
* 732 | 1.91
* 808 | 2.06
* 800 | 2.05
